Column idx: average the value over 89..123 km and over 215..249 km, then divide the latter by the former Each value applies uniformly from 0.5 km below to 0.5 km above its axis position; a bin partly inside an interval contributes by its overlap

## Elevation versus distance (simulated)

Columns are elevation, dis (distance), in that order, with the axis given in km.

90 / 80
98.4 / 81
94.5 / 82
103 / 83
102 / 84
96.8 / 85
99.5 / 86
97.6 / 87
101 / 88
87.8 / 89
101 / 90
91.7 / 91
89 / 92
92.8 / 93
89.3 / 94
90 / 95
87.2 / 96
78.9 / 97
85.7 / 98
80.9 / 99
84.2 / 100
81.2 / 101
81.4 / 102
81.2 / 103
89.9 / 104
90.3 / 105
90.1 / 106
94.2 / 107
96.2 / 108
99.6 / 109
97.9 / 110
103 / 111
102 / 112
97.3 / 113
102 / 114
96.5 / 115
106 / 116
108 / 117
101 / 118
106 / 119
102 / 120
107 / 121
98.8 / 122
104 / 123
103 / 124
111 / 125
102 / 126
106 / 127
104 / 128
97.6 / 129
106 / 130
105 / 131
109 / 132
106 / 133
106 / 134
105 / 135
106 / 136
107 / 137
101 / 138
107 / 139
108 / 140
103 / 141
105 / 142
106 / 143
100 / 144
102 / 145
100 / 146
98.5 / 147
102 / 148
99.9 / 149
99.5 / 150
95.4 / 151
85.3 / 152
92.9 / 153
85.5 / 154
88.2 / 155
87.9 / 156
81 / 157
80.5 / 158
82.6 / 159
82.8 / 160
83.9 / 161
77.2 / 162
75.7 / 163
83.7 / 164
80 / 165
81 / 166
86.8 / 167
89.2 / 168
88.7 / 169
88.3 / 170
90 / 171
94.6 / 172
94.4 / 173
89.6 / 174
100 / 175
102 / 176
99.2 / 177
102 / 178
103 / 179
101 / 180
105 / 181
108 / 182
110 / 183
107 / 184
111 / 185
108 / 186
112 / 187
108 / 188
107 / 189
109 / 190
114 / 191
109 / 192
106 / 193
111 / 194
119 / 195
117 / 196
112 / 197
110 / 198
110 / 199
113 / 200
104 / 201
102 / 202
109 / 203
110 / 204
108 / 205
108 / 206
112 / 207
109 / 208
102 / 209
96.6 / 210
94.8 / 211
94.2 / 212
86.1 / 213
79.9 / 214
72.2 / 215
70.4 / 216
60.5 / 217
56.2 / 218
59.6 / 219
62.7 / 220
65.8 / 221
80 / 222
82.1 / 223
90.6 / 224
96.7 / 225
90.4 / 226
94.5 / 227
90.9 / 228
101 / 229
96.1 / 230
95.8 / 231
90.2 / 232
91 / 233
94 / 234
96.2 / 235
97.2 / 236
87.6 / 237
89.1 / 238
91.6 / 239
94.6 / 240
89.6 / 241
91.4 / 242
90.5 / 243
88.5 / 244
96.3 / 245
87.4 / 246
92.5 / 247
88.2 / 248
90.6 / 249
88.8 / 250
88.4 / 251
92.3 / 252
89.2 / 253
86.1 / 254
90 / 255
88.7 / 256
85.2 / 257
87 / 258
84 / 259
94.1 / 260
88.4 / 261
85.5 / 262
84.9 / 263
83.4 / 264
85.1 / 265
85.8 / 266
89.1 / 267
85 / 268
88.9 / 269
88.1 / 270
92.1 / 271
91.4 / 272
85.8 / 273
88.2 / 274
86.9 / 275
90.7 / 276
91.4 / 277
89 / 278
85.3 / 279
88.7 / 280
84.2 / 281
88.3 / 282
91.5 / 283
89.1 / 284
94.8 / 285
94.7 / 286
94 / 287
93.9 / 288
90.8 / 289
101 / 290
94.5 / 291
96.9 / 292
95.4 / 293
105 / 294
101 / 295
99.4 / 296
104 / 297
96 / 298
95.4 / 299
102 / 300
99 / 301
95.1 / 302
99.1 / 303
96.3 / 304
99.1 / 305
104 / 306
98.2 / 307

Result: 0.9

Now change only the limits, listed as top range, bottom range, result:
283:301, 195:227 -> 1.04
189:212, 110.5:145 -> 1.04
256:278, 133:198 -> 0.89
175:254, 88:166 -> 1.01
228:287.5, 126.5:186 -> 0.93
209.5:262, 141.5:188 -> 0.92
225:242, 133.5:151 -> 0.90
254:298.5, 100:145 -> 0.90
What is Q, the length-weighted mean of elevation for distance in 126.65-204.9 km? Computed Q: 99.9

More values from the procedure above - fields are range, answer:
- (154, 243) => 94.4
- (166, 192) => 101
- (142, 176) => 90.5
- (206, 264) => 88.2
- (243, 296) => 90.2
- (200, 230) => 89.8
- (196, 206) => 109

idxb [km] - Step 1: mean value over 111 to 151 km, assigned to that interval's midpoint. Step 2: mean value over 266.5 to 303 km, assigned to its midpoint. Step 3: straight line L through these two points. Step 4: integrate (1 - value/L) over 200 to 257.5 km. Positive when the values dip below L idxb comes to 3.9 km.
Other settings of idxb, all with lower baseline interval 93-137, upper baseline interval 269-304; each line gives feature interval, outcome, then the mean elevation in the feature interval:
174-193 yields -1.96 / 106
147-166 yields 1.90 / 87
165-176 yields 0.69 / 90.3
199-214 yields -1.16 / 103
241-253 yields 0.53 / 90.4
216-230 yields 2.28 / 79.6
